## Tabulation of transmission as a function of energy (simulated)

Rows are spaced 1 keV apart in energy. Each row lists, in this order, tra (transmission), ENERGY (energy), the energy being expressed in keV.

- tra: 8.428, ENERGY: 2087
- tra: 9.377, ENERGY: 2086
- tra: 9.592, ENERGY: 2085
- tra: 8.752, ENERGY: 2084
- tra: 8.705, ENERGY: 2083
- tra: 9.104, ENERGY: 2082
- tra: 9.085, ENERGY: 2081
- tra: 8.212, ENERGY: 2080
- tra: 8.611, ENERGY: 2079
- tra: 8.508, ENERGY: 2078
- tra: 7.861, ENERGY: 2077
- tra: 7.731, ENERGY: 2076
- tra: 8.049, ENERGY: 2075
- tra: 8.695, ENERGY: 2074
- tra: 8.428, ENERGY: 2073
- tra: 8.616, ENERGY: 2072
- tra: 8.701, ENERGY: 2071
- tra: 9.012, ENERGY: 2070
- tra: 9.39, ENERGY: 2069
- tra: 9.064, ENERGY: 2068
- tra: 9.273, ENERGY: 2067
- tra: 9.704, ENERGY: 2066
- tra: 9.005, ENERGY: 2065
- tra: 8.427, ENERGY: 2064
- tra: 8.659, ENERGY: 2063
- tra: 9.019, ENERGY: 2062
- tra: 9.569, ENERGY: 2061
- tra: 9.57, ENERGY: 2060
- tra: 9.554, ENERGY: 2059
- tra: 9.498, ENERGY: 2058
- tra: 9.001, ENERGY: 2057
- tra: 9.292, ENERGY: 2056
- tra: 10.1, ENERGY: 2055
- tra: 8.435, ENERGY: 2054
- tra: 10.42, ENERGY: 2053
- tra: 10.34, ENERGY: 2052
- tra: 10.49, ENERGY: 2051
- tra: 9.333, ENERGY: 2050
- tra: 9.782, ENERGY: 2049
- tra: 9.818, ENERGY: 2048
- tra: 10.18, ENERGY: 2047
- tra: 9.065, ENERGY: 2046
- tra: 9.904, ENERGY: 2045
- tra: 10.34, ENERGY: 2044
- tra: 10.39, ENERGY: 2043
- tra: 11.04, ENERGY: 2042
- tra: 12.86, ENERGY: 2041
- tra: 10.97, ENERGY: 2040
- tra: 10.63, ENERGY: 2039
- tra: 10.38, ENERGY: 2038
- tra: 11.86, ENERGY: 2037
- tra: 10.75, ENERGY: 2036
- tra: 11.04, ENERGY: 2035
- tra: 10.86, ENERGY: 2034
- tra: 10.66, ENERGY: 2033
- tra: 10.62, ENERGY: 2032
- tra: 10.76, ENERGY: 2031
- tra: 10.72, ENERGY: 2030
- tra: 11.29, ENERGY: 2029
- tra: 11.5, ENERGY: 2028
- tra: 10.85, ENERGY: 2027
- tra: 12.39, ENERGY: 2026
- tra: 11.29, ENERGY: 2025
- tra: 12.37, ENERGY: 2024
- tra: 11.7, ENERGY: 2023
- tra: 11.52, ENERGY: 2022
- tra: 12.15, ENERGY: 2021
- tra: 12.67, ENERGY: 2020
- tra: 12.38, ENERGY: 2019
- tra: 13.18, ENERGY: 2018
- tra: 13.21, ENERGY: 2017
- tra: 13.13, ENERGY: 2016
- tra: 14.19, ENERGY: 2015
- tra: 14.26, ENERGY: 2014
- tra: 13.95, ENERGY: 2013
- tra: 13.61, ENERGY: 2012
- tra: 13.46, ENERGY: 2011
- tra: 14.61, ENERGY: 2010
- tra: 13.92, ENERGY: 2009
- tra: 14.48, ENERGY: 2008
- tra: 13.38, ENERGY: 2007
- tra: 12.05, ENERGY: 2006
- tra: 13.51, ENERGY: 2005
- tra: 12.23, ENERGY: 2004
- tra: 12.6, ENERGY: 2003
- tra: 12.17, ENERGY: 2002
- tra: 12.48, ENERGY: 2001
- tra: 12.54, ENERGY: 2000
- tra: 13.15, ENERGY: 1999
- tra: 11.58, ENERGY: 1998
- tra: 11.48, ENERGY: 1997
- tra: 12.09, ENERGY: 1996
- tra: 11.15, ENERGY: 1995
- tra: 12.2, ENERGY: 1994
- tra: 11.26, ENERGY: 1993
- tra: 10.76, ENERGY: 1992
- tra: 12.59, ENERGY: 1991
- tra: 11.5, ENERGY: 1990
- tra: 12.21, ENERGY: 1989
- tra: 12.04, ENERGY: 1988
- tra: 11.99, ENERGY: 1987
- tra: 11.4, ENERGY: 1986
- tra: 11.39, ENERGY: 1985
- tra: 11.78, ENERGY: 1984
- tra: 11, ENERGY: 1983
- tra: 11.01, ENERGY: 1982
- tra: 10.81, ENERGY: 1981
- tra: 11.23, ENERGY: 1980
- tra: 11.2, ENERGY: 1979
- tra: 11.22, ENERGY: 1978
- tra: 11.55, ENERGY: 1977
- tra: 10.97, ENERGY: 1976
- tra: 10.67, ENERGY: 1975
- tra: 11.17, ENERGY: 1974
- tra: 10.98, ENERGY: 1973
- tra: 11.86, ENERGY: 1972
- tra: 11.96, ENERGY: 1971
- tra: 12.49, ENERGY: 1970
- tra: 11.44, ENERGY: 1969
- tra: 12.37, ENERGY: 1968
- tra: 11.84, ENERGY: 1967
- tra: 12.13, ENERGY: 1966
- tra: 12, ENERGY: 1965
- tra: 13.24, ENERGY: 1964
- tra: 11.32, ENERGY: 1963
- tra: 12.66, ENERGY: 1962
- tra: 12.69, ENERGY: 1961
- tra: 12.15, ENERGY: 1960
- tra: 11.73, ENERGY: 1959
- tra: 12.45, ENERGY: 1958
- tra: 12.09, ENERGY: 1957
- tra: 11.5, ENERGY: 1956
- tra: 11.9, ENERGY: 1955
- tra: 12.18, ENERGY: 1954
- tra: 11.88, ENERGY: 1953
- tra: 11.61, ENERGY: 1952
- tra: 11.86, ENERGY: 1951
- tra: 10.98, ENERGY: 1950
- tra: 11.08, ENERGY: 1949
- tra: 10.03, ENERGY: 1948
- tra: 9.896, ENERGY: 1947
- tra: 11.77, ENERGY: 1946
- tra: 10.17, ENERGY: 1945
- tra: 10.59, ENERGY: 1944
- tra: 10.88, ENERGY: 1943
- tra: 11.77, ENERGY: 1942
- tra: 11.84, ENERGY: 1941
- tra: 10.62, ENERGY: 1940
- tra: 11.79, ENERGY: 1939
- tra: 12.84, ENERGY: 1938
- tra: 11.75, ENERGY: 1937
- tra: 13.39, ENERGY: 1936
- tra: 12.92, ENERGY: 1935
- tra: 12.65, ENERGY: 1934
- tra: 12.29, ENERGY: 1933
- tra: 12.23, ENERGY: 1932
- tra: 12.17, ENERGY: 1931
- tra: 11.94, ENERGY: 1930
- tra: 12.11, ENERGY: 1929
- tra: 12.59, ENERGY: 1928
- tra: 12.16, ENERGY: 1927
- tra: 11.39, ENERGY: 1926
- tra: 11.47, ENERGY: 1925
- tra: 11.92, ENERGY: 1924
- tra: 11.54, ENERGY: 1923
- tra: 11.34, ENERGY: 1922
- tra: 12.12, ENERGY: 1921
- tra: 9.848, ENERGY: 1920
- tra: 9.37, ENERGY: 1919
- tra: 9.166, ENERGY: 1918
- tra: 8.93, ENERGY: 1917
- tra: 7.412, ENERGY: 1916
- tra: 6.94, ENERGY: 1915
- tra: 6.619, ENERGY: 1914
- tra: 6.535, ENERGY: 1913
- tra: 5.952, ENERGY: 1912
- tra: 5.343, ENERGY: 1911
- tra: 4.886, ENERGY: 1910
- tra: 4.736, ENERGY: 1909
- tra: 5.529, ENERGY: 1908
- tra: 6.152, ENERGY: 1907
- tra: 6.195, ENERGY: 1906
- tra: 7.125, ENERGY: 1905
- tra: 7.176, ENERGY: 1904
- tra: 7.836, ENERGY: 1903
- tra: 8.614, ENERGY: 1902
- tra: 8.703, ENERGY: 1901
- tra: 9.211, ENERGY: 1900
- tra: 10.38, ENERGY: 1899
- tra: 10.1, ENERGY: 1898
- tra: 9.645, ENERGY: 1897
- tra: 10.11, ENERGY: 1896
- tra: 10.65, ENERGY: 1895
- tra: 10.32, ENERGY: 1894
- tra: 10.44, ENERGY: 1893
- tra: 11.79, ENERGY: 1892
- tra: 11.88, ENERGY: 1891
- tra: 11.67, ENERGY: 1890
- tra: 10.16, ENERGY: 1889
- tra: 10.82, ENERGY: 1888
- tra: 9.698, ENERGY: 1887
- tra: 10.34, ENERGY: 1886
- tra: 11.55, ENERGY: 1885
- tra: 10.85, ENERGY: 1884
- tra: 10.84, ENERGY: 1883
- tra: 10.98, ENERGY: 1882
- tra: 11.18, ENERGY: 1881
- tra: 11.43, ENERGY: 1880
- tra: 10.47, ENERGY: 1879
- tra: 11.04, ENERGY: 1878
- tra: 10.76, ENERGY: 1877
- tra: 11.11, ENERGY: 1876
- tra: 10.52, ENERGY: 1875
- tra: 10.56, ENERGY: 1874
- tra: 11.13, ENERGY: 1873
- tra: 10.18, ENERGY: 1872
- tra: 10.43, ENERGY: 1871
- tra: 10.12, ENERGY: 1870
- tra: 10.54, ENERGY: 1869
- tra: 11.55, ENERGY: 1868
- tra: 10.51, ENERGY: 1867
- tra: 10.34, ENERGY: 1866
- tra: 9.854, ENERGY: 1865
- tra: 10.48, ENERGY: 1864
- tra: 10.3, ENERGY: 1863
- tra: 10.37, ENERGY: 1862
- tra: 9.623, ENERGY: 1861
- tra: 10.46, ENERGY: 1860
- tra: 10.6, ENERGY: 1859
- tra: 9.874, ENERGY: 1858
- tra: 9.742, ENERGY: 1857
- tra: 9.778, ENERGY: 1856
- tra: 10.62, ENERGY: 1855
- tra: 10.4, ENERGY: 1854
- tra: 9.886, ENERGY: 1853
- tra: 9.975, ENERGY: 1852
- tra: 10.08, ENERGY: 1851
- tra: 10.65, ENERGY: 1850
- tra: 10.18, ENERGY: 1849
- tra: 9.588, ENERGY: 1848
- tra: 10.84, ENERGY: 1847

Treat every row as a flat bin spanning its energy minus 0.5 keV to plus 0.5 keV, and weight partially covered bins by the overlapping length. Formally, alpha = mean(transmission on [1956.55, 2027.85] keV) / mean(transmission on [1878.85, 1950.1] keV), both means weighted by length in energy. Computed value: 1.21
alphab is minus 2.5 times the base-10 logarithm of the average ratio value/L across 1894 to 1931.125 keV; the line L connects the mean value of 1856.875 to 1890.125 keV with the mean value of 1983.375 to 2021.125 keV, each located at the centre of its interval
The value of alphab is 0.24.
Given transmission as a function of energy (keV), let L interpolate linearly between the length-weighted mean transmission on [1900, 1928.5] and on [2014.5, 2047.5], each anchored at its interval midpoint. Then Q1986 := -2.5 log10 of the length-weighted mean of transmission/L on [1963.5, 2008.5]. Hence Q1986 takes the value -0.16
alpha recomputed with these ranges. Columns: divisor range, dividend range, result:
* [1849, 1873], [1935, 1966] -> 1.14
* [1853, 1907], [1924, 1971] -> 1.17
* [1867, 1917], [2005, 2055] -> 1.24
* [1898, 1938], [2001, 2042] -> 1.29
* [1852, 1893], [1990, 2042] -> 1.15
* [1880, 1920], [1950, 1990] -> 1.32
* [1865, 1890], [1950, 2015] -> 1.13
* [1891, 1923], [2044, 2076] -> 1.10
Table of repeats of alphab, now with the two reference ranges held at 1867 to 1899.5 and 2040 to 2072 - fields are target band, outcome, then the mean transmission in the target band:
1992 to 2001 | -0.19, 11.9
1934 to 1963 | -0.14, 11.7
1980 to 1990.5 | -0.14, 11.5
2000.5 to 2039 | -0.24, 12.3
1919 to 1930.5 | -0.11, 11.6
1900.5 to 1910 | 0.48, 6.79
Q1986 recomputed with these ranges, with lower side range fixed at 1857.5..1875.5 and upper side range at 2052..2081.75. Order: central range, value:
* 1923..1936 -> -0.22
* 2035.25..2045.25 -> -0.19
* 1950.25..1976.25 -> -0.22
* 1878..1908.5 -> 0.05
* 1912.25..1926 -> 0.06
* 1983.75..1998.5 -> -0.22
